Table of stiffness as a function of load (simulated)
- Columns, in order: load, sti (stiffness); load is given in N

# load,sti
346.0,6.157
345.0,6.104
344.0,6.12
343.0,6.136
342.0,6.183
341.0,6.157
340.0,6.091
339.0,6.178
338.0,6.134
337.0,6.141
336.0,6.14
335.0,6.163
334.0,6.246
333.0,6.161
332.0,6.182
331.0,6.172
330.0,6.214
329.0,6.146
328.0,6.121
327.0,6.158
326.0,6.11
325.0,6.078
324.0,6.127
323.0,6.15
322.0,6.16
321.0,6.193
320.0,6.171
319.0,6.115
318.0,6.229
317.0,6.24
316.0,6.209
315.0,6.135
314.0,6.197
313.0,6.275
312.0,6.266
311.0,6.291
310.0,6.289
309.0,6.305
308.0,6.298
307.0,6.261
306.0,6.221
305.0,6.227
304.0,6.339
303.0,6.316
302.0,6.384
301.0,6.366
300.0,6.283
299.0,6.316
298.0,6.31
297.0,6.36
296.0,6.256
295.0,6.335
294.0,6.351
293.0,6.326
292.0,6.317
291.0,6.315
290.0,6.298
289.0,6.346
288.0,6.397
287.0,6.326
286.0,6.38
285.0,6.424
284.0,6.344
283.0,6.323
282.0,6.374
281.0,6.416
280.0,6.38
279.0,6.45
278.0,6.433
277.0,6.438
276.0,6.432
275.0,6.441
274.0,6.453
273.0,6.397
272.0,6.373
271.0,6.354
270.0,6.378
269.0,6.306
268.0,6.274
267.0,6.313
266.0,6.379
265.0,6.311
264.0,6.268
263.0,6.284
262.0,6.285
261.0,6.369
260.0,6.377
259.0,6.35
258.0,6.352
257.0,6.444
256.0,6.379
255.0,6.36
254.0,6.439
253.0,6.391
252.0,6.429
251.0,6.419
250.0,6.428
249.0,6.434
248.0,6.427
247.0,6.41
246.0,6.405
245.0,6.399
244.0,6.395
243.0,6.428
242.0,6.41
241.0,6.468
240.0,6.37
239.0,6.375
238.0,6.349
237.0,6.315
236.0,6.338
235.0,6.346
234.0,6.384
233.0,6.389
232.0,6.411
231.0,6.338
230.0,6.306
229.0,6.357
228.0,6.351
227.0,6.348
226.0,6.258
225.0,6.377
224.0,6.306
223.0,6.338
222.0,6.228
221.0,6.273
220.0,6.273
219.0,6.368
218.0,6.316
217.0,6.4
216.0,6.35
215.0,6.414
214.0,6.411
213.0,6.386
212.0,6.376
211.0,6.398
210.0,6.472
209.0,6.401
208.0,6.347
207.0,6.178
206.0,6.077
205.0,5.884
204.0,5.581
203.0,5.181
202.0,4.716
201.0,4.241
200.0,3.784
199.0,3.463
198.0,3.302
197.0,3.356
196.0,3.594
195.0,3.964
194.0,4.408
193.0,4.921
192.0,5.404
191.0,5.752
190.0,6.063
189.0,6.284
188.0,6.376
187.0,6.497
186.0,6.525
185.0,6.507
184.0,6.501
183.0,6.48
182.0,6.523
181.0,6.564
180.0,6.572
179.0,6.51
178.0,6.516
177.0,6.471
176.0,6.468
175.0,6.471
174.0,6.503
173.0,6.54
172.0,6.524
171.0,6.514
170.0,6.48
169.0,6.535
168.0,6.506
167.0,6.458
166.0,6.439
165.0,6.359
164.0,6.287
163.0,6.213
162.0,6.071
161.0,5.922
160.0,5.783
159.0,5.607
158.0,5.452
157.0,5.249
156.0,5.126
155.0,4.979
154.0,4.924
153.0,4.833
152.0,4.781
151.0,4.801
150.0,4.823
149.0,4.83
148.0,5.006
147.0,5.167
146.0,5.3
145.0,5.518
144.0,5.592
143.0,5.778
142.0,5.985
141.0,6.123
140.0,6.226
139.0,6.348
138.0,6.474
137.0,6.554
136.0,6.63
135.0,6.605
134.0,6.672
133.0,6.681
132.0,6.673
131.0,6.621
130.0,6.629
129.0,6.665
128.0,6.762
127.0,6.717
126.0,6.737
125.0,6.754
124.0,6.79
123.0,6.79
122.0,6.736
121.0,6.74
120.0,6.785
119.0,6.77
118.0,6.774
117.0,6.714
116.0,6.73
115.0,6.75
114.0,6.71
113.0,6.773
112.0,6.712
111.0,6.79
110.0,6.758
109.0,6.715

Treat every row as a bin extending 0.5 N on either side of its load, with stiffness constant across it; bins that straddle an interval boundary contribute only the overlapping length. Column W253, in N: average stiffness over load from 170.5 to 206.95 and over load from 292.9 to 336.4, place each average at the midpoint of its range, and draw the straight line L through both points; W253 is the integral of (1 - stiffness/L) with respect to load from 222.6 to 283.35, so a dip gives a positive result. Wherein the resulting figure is -4.4 N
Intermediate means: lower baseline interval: 5.65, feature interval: 6.37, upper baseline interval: 6.23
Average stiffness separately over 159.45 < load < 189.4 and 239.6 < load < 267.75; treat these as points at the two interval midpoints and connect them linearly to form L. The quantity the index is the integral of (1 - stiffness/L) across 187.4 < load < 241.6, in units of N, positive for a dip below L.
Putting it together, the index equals 4.8 N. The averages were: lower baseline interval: 6.41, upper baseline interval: 6.38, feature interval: 5.83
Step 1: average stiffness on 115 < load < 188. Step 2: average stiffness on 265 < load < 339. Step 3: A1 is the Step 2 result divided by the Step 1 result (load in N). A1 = 1.01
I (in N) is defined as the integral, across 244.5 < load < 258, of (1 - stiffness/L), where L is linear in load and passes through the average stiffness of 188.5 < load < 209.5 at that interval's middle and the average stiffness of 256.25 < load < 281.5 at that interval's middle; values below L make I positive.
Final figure -0.9 N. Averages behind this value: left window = 5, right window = 6.37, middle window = 6.41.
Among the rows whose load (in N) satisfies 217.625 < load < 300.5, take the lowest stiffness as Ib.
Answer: 6.228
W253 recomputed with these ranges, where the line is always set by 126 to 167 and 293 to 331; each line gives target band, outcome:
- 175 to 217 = 1.9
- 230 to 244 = -0.7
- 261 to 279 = -0.6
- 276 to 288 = -0.4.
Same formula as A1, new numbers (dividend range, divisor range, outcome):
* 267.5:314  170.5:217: 1.09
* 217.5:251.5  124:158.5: 1.08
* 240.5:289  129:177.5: 1.07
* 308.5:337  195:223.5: 1.11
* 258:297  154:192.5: 1.03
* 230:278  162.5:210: 1.10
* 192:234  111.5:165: 0.93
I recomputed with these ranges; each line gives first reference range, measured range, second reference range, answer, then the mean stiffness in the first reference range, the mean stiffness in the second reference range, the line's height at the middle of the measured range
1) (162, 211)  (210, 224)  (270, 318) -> -0.88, 5.84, 6.33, 5.98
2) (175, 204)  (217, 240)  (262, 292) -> -1.81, 5.48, 6.36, 5.87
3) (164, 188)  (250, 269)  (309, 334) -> -0.12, 6.49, 6.19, 6.32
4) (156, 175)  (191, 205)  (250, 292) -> 4.09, 6.17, 6.37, 6.23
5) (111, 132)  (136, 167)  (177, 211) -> 2.98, 6.73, 5.57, 6.25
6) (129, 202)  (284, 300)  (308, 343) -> -0.62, 5.79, 6.18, 6.1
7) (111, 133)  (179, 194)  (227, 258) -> 0.89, 6.73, 6.39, 6.55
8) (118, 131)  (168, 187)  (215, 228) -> 0.00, 6.74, 6.32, 6.51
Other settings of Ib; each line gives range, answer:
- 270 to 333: 6.078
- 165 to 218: 3.302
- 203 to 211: 5.181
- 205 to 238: 5.884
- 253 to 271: 6.268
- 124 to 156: 4.781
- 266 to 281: 6.274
